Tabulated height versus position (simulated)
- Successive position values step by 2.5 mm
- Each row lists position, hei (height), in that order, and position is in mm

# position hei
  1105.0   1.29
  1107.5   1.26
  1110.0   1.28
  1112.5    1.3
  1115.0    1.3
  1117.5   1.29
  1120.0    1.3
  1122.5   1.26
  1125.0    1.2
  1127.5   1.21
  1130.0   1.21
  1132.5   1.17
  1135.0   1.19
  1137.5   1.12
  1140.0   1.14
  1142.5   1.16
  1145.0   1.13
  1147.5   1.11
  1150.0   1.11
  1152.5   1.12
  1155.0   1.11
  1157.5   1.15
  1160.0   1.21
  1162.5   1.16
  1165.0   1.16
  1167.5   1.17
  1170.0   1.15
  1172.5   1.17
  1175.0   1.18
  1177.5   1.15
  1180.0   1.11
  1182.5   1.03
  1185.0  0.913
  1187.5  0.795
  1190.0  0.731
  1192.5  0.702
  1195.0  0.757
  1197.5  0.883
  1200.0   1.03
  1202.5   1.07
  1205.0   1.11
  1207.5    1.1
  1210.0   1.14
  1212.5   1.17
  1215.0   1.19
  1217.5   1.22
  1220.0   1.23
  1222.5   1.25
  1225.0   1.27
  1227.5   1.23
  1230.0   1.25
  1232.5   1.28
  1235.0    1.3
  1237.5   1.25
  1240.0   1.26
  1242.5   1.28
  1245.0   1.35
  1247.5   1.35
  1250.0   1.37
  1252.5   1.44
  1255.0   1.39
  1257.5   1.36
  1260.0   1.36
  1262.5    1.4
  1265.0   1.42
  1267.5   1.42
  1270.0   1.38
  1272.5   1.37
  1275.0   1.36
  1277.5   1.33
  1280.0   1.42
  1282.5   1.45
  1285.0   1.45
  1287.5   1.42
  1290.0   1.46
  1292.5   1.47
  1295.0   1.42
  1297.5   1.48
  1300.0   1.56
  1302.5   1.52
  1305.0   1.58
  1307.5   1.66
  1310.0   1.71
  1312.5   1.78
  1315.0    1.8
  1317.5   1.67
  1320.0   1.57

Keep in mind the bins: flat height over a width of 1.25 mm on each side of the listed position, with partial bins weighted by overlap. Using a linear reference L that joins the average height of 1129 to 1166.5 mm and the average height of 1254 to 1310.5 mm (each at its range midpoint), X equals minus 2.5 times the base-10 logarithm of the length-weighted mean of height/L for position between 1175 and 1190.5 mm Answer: 0.24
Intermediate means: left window 1.15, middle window 0.984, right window 1.45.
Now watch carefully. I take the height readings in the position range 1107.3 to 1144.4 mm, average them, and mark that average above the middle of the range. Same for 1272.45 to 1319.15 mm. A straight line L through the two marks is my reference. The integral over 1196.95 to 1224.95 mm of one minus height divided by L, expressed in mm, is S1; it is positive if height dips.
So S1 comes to 4.82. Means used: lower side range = 1.22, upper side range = 1.53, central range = 1.14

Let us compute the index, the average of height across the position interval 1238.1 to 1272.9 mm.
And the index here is 1.37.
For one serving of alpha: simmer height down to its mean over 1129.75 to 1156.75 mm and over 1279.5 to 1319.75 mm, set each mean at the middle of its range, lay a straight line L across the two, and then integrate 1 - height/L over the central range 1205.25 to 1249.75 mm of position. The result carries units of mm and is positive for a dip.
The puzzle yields 4.0 mm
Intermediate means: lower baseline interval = 1.14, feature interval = 1.24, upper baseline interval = 1.56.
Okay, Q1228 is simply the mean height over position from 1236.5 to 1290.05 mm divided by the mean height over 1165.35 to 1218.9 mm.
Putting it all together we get 1.3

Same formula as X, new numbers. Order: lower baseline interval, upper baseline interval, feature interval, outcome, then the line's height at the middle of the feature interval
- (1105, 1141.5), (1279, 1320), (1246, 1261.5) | 0.07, 1.47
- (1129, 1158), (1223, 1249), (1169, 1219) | 0.18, 1.22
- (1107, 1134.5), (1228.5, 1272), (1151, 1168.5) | 0.11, 1.28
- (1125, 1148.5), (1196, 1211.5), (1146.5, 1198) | 0.06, 1.1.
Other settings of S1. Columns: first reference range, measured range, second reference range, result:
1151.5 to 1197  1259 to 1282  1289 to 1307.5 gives 0.3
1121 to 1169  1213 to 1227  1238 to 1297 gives 0.8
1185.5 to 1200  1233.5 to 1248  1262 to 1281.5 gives -1.7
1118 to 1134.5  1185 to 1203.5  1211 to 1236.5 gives 5.7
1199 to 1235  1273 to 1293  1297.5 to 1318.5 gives 1.4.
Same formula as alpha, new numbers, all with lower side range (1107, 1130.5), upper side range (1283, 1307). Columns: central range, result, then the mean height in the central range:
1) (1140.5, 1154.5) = 1.9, 1.13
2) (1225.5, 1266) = 2.8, 1.33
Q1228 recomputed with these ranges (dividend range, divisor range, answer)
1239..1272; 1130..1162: 1.19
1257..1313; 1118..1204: 1.34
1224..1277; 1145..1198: 1.28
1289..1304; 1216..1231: 1.20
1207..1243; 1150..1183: 1.07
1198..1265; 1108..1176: 1.06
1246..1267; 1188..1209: 1.51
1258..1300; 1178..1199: 1.61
